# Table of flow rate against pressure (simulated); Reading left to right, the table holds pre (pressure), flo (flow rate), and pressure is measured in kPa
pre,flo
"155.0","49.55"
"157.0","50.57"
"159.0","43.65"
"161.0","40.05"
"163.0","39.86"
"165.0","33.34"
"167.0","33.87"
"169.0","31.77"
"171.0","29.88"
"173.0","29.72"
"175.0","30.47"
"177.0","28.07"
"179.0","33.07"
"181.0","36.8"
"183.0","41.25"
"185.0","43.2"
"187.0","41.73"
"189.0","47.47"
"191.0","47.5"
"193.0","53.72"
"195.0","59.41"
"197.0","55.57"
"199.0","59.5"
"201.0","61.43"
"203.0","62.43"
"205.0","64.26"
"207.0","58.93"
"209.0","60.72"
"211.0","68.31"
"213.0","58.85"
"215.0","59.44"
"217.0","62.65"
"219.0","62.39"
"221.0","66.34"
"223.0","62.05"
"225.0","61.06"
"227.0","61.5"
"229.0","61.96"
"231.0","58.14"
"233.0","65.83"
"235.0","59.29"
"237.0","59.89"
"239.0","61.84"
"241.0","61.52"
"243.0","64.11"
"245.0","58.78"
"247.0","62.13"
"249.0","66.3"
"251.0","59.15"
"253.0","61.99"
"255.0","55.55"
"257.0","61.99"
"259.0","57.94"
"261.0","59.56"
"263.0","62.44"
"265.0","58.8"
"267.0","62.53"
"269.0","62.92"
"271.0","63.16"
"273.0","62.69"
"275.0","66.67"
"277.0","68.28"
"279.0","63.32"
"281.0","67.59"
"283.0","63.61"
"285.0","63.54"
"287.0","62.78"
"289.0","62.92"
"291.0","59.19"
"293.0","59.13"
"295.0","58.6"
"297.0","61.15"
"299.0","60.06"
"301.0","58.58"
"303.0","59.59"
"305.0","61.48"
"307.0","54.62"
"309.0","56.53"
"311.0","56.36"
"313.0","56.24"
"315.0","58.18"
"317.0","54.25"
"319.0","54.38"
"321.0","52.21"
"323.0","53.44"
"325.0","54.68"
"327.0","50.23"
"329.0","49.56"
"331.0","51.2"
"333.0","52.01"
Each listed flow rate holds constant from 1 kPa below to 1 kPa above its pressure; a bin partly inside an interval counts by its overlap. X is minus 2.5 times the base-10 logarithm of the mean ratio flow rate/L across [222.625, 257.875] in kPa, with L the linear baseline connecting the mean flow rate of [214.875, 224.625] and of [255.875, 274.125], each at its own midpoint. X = 0.01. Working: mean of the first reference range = 62.8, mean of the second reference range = 61.3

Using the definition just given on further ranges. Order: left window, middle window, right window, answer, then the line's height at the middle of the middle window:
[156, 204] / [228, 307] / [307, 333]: -0.23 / 49.8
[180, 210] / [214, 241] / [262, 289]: -0.08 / 57.3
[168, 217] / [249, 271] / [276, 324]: -0.10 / 55.5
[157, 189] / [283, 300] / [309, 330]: -0.20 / 50.7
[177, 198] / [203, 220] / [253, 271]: -0.23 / 50.1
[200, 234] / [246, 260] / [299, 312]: 0.00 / 60.5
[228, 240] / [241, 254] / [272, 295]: 0.00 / 61.8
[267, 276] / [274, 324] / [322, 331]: -0.03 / 57.8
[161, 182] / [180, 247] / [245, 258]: -0.22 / 47.7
